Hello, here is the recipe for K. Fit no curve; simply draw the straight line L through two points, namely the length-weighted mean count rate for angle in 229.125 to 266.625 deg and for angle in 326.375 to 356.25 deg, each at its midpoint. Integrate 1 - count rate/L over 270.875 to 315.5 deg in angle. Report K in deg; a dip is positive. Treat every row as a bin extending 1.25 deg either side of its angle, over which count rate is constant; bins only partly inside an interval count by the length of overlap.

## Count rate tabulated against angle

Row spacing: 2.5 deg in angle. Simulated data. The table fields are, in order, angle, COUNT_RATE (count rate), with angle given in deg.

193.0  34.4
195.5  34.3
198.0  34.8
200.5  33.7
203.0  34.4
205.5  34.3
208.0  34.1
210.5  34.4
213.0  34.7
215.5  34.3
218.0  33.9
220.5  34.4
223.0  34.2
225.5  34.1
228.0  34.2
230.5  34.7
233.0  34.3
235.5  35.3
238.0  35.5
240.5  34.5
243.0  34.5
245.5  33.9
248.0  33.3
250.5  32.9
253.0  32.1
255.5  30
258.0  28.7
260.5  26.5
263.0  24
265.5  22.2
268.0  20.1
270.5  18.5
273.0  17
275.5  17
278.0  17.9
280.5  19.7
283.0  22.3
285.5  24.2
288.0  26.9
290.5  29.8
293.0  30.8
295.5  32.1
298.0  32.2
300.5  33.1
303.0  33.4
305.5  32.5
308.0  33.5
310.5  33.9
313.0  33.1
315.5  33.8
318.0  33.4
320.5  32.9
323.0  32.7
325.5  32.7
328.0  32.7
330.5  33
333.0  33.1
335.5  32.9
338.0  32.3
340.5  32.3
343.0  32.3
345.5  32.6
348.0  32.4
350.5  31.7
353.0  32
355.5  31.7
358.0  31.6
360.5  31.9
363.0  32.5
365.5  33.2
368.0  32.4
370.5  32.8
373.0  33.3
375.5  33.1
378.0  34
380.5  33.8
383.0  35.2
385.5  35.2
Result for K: 6.1 deg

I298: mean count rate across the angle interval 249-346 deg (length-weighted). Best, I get 29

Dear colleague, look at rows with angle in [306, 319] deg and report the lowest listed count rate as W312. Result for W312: 33.1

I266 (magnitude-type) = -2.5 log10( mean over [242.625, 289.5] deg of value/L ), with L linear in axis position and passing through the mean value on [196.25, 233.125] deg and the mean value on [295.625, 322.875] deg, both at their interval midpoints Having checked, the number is 0.31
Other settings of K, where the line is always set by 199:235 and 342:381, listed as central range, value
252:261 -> 1.15 deg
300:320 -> -0.09 deg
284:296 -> 1.79 deg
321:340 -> 0.10 deg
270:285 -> 6.50 deg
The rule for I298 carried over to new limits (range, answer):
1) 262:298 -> 23.3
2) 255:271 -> 24.3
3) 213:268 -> 32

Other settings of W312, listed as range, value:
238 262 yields 26.5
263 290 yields 17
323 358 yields 31.6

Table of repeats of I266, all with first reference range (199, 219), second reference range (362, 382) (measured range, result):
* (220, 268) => 0.08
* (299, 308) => 0.02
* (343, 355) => 0.04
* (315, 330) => 0.02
